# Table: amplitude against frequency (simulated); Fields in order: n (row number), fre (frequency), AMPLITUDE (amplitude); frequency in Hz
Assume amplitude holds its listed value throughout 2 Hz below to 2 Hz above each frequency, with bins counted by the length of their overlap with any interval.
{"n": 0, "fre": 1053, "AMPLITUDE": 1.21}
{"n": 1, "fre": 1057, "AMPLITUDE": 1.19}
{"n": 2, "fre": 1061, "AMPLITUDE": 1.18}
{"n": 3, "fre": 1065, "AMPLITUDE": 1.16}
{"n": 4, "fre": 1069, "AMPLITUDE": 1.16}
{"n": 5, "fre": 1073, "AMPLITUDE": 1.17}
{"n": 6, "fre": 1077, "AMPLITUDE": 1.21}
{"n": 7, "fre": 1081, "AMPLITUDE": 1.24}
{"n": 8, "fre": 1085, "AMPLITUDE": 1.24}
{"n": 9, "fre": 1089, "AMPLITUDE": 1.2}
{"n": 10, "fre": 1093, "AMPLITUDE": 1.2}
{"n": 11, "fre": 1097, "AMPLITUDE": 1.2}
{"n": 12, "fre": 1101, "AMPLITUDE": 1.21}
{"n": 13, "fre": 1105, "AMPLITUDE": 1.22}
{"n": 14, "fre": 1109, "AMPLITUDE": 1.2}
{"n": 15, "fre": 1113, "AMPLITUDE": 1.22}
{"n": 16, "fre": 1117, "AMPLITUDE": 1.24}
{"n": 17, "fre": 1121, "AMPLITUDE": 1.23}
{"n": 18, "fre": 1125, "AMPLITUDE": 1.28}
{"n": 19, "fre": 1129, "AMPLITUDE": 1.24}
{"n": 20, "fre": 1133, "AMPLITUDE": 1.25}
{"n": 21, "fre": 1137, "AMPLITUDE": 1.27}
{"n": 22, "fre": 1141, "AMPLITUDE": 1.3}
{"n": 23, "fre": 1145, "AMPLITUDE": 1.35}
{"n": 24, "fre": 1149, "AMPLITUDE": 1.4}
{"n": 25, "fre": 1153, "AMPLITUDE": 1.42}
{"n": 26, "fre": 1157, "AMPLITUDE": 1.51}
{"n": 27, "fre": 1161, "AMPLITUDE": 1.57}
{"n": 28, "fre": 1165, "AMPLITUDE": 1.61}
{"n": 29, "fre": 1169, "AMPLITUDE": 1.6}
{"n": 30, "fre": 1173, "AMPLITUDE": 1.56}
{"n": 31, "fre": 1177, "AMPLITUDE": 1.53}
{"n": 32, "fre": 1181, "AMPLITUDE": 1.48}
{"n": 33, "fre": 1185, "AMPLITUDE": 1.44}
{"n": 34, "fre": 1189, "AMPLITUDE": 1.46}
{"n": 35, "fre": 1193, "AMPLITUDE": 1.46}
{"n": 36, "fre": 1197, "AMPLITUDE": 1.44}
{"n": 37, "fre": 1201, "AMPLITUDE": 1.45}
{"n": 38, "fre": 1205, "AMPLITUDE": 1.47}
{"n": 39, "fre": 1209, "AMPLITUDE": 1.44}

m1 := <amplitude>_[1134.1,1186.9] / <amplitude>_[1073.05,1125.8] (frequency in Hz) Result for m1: 1.20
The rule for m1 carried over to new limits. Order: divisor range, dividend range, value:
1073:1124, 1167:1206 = 1.22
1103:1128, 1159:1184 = 1.26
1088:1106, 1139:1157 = 1.15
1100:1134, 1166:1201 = 1.21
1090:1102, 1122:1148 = 1.07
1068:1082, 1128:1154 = 1.10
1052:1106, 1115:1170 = 1.14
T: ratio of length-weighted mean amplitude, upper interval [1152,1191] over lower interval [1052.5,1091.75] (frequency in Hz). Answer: 1.27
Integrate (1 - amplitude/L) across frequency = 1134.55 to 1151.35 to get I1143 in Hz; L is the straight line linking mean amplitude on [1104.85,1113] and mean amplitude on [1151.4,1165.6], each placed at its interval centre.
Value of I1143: 1.1 Hz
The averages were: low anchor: 1.21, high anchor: 1.52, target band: 1.33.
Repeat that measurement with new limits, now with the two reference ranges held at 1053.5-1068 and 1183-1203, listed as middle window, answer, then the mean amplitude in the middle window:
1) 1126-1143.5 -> 0.8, 1.27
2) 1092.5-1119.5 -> 1.2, 1.21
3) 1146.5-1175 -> -2.8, 1.52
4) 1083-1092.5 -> 0.1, 1.22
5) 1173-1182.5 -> -0.7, 1.52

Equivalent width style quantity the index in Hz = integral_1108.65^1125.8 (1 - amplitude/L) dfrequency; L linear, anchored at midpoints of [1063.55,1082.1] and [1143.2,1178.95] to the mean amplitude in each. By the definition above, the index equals 1.4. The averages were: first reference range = 1.19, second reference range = 1.51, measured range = 1.23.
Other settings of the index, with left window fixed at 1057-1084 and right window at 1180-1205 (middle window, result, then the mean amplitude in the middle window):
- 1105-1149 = 1.7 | 1.26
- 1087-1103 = 0.5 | 1.2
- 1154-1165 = -1.3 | 1.54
